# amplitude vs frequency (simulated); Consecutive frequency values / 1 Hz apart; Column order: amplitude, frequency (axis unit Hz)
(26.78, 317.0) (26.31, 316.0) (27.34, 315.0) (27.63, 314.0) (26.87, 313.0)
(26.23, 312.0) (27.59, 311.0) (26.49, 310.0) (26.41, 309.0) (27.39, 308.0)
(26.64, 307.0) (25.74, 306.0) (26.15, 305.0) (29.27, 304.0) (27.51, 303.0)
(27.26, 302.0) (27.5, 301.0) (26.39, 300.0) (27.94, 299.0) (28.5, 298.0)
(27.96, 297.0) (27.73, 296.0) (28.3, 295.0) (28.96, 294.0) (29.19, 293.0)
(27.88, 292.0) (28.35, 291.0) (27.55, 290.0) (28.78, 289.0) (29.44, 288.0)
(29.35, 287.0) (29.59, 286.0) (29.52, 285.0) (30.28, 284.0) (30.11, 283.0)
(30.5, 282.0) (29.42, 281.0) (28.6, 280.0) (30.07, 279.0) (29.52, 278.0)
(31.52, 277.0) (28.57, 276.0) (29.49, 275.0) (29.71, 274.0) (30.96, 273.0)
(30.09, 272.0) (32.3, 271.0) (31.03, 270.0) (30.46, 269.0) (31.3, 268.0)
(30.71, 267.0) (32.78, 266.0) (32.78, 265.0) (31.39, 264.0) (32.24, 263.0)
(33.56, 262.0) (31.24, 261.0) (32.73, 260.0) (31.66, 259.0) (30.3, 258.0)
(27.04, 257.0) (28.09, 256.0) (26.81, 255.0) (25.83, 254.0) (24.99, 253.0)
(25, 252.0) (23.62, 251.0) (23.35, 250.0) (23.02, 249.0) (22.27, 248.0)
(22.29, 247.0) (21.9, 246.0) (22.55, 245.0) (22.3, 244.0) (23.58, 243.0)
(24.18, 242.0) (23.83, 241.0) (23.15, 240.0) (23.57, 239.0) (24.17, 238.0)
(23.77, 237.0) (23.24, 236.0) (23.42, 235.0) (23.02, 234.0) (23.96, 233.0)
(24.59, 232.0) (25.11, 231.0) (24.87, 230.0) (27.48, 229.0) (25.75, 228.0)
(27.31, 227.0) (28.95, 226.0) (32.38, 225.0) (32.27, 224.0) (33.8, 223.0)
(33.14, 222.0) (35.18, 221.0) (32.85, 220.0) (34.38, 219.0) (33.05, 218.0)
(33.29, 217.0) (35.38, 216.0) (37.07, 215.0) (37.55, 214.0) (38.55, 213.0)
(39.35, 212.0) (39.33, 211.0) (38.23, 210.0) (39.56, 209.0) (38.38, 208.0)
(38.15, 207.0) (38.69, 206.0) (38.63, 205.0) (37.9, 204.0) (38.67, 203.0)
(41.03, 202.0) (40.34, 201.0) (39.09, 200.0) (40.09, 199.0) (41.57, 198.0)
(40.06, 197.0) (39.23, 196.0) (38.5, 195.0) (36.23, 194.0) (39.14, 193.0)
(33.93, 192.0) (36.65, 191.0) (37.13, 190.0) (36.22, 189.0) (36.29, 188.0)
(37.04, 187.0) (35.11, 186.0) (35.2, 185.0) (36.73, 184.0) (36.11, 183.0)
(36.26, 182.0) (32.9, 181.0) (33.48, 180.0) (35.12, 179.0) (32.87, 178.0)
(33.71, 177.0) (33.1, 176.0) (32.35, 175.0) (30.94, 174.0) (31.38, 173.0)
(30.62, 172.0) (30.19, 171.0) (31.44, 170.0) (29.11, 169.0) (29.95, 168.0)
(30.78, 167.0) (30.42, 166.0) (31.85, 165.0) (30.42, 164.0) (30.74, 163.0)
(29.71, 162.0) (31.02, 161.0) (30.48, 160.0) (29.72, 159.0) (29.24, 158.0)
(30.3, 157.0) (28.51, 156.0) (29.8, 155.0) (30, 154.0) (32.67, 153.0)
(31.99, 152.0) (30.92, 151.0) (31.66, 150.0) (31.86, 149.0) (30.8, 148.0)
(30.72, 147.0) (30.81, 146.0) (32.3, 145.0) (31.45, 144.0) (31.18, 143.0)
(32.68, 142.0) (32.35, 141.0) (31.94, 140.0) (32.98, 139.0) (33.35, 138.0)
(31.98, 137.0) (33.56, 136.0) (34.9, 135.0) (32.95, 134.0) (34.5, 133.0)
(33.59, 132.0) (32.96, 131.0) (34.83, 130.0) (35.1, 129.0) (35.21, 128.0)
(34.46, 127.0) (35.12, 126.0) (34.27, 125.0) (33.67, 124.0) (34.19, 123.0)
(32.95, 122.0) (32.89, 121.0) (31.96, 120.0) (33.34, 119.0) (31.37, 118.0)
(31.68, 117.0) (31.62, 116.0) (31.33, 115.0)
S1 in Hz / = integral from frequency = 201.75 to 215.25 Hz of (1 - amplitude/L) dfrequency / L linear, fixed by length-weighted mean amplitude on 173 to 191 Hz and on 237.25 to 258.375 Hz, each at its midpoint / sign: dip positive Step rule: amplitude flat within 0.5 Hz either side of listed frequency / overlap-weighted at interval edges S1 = -3.6 Hz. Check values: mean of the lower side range 34.7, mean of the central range 38.6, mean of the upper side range 24.3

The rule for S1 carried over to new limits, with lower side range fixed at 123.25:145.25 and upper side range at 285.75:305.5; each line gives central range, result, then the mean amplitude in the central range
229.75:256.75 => 5.3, 24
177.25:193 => -1.8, 35.5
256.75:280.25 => -1.5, 30.9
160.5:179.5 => 0.5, 31.4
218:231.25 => 0.0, 30.5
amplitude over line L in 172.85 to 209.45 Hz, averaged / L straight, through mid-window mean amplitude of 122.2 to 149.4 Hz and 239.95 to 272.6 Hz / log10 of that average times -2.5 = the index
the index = -0.20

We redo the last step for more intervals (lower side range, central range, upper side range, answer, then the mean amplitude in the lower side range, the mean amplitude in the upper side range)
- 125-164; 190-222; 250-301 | -0.22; 32.1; 29.3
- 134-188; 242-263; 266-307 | 0.14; 32.1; 29.1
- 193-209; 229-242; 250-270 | 0.36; 39.1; 29.5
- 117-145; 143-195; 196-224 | 0.09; 33.3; 37.5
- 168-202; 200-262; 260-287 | 0.10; 35.4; 30.7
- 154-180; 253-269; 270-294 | -0.02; 31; 29.6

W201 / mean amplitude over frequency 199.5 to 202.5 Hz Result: 40.2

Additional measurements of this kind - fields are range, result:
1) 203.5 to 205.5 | 38.3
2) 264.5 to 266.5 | 32.8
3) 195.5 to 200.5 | 40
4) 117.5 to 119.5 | 32.4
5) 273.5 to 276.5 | 29.3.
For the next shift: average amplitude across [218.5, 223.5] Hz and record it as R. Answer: 33.9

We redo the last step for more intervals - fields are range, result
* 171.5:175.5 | 31.3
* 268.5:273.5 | 31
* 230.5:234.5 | 24.2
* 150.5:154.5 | 31.4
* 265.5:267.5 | 31.7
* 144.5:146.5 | 31.6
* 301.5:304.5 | 28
